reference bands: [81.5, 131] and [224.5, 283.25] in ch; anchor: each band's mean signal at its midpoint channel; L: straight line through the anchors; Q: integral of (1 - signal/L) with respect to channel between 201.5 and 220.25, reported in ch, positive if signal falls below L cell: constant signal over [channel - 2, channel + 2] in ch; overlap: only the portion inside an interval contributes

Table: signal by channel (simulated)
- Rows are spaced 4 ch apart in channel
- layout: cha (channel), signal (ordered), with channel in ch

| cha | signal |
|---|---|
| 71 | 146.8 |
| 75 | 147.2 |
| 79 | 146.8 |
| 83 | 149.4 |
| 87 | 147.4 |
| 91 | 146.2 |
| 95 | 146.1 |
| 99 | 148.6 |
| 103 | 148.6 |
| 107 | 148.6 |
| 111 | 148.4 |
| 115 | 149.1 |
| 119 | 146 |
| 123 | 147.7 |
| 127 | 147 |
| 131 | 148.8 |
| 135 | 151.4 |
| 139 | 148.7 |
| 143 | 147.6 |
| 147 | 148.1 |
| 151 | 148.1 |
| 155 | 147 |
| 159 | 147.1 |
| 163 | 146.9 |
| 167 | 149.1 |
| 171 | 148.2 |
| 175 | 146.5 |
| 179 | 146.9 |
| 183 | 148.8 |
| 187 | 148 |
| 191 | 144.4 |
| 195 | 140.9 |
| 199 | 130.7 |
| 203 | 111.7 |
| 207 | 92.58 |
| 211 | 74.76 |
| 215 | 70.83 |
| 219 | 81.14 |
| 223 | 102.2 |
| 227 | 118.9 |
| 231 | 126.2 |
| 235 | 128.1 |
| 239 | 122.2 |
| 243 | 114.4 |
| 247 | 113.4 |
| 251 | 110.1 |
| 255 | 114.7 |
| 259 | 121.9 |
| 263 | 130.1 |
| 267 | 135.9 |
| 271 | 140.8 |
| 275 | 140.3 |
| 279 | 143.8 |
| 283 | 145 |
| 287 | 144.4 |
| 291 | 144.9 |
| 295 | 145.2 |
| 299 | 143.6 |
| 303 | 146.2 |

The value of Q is 6.63 ch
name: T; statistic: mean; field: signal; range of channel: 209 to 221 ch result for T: 75.6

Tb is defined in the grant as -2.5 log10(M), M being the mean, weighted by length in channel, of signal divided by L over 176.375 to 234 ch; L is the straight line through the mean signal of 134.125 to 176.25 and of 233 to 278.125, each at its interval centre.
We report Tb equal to 0.17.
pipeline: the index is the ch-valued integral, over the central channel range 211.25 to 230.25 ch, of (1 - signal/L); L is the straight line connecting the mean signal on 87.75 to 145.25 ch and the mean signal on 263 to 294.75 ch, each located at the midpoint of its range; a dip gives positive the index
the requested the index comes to 6.6 ch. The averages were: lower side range 148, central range 93.7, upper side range 142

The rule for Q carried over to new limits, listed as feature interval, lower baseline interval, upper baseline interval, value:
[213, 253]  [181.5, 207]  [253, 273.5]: 6.8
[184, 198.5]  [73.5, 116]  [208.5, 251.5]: -3.2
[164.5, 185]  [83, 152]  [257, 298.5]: -0.4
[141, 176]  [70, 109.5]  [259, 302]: -0.6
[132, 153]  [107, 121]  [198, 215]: -2.6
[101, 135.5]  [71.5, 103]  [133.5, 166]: -0.1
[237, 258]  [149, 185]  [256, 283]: 3.5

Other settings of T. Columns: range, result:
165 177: 148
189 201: 139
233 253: 118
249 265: 119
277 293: 145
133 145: 149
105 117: 149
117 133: 147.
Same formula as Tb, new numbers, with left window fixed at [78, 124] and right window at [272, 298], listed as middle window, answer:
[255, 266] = 0.16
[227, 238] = 0.16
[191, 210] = 0.22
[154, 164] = 0.00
